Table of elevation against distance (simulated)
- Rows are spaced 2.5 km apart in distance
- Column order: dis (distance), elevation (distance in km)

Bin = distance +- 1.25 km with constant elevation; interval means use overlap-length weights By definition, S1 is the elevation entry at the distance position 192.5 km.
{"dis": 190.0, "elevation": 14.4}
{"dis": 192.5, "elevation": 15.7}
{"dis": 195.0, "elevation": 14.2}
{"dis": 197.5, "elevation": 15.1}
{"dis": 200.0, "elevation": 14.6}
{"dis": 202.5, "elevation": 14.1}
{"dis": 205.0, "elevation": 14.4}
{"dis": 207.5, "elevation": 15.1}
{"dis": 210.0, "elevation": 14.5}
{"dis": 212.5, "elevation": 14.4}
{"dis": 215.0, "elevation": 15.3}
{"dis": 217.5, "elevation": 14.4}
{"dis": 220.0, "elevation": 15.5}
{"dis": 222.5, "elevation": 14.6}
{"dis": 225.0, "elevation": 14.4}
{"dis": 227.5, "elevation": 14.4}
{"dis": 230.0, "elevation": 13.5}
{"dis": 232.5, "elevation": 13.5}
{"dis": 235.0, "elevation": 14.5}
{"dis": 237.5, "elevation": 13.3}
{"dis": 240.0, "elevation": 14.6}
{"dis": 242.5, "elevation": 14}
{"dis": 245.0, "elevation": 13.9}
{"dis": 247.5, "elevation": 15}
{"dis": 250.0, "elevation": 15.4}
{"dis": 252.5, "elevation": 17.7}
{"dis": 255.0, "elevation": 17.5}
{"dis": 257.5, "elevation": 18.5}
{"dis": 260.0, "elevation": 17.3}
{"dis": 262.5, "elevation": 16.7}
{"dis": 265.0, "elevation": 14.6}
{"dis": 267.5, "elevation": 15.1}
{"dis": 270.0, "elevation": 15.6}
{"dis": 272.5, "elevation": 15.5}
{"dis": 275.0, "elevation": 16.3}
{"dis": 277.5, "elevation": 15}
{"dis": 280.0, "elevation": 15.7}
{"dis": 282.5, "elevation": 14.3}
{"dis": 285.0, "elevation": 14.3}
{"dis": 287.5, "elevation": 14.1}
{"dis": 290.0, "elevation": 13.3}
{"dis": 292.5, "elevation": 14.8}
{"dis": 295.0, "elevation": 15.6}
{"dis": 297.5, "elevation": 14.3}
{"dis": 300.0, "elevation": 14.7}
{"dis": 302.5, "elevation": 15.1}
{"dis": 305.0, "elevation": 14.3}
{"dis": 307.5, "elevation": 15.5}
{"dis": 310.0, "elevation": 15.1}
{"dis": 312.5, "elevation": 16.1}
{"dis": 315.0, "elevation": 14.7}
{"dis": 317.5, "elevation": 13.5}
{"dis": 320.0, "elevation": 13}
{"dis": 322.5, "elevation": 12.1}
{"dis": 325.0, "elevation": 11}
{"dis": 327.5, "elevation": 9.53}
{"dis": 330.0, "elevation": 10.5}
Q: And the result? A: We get 15.7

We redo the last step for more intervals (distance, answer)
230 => 13.5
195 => 14.2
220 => 15.5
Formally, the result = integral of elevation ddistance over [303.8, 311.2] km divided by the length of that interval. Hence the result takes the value 15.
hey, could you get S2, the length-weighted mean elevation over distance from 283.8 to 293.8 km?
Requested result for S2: 14.1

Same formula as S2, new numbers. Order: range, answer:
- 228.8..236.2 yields 13.8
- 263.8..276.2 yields 15.4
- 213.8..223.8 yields 14.9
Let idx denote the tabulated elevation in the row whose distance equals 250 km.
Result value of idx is 15.4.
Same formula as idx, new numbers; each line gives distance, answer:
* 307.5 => 15.5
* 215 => 15.3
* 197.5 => 15.1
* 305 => 14.3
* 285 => 14.3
